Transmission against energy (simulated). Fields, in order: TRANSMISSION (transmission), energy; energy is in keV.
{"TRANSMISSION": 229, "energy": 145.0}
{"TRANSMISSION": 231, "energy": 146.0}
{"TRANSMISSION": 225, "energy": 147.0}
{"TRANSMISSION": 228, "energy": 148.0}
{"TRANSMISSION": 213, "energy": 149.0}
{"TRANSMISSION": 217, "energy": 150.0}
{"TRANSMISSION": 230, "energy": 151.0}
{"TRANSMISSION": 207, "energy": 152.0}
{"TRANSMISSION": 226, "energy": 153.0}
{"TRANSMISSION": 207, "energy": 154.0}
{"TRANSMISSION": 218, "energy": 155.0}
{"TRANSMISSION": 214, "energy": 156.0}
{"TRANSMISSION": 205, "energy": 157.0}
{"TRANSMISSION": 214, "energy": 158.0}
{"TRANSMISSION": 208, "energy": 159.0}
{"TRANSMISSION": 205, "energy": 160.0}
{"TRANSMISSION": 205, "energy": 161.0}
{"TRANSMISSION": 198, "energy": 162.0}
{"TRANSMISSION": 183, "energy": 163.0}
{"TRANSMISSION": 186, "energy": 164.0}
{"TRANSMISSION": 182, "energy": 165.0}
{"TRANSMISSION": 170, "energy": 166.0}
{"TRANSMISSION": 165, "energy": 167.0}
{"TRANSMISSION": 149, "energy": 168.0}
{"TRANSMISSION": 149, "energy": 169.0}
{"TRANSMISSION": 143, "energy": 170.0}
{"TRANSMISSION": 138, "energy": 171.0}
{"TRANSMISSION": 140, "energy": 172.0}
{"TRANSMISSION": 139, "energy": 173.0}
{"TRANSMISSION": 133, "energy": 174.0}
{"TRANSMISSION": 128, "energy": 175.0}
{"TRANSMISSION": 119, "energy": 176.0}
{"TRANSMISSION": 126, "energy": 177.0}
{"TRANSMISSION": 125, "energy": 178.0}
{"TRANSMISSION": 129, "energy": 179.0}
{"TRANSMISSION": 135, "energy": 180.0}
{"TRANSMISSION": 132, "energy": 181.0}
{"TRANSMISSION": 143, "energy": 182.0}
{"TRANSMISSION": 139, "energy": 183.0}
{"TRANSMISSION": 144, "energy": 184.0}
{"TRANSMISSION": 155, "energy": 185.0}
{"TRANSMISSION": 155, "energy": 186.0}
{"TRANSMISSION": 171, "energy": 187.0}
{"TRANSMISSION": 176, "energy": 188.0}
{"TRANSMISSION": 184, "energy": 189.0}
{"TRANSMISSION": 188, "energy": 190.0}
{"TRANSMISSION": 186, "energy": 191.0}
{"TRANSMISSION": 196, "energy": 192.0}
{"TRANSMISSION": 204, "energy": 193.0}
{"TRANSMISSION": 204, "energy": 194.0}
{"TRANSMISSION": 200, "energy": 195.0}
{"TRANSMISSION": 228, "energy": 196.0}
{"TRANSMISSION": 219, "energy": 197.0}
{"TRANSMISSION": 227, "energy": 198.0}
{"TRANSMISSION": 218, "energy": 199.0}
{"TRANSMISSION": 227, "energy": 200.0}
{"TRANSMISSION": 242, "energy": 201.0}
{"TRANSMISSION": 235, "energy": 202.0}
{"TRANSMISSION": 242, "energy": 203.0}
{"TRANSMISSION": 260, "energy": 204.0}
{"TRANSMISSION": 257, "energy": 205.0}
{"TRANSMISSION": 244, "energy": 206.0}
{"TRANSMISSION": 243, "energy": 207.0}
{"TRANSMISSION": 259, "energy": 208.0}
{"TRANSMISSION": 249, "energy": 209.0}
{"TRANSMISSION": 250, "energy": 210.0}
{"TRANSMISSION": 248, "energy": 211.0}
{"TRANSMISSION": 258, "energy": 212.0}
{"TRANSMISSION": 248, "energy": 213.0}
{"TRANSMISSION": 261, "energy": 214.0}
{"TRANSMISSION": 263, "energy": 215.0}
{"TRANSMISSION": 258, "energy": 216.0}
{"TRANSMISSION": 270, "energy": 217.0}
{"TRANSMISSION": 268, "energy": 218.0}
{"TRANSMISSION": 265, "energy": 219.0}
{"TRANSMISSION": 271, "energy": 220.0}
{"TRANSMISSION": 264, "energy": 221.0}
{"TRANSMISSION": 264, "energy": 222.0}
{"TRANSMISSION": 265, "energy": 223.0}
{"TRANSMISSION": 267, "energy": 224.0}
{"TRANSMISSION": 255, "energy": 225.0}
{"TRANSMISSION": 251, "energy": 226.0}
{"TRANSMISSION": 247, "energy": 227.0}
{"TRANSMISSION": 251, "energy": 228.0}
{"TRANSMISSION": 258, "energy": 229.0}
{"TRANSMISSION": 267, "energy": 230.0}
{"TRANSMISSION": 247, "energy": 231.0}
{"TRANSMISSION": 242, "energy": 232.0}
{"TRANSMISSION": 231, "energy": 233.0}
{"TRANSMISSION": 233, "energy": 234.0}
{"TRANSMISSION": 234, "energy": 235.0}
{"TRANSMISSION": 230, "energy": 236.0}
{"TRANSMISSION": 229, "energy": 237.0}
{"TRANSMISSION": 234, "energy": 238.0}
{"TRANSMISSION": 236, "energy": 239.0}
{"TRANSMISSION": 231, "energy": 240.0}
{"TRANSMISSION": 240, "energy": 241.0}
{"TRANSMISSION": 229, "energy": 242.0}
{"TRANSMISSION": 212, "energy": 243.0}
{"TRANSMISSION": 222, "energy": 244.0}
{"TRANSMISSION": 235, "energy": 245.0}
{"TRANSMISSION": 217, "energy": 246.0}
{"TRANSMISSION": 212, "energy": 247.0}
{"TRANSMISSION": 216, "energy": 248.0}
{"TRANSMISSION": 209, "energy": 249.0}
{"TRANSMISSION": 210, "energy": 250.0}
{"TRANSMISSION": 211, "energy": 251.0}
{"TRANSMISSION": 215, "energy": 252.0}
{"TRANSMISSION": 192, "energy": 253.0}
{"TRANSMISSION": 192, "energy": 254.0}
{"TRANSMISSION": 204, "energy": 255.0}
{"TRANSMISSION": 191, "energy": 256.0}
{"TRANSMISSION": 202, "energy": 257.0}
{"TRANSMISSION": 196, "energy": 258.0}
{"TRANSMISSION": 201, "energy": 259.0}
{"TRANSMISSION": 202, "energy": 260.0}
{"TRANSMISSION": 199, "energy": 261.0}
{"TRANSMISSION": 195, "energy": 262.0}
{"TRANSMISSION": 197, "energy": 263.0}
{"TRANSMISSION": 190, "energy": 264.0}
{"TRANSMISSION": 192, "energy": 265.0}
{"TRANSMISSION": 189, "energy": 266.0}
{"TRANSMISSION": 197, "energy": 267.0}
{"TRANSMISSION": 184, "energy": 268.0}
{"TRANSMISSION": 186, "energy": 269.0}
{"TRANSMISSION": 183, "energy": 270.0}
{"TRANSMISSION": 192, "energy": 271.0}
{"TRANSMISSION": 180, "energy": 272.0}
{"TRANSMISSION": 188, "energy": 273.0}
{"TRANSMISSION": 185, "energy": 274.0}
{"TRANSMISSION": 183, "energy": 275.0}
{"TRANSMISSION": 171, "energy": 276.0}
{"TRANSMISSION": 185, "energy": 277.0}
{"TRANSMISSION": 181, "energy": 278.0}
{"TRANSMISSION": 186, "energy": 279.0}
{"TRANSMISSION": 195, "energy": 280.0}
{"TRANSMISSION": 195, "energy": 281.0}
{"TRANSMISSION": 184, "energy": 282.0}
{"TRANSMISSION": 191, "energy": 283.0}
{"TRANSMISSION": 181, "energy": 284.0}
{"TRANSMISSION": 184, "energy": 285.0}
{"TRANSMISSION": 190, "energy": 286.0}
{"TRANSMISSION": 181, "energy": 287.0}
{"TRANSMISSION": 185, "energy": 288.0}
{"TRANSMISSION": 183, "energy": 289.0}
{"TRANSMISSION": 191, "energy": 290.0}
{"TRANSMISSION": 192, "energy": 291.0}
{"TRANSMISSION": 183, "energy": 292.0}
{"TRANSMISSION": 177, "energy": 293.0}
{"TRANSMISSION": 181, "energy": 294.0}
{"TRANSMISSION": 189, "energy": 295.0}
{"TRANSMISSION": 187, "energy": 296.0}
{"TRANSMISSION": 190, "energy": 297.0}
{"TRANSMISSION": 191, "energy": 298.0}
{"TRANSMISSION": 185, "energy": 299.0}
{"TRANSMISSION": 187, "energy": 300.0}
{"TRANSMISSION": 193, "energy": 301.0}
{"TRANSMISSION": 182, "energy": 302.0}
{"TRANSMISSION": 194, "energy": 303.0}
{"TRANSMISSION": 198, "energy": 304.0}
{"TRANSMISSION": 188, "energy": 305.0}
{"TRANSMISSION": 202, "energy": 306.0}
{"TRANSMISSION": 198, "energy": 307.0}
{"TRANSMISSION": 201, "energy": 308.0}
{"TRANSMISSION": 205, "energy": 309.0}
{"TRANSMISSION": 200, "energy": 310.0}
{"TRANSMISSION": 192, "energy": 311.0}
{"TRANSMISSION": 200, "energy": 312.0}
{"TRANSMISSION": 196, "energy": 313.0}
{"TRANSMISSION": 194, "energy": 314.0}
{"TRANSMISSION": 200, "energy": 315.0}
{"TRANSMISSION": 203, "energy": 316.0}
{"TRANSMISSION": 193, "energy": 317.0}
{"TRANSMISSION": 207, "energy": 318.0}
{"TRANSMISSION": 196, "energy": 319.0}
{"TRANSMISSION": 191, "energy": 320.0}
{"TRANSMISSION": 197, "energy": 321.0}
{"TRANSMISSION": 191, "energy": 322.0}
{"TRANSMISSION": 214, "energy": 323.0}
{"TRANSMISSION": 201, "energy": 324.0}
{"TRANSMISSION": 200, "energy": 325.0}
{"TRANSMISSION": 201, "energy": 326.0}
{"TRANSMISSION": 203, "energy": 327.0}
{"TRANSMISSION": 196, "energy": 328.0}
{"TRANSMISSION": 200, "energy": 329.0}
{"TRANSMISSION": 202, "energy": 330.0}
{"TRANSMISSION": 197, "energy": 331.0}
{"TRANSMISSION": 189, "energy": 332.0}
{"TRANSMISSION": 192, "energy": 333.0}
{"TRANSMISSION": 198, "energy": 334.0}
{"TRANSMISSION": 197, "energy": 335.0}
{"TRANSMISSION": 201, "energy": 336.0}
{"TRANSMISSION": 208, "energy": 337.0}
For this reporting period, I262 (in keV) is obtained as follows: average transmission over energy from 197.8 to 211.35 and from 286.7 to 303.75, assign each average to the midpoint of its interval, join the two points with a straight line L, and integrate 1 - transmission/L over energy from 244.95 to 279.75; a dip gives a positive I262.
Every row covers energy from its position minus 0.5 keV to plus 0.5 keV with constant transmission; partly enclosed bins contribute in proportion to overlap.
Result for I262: 1.96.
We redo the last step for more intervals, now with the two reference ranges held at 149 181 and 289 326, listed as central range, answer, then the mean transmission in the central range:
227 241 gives -4.33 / 240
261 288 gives 0.30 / 187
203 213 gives -3.96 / 251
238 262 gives -3.37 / 212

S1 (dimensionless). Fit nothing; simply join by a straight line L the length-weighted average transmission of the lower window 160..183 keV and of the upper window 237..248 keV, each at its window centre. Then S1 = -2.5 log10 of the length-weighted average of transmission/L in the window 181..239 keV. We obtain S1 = -0.19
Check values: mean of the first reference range 152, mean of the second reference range 226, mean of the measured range 229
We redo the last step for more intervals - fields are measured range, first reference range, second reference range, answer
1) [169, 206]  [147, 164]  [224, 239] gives 0.26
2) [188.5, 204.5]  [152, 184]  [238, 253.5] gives -0.16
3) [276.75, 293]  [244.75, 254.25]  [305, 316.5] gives 0.10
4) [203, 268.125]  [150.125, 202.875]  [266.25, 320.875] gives -0.25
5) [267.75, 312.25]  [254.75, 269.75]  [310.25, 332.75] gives 0.05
